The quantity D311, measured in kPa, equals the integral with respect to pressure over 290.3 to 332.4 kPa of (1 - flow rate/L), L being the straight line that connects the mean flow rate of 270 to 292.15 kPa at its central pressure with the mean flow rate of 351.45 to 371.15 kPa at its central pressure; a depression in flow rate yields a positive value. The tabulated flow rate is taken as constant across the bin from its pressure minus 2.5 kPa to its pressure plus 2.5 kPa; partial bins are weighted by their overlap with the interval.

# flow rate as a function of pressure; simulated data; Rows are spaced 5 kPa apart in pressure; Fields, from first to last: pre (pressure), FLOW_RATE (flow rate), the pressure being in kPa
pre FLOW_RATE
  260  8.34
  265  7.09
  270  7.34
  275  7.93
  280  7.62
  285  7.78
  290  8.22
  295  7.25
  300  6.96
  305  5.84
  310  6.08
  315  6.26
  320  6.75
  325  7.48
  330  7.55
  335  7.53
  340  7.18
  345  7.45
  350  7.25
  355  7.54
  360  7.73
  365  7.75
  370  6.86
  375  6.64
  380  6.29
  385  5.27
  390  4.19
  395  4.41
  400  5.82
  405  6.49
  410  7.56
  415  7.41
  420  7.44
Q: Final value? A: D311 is 4.7 kPa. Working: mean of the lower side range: 7.82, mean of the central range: 6.85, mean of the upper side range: 7.5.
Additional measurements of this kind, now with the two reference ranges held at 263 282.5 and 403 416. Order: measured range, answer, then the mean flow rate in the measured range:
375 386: 1.8 kPa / 6.04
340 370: -0.7 kPa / 7.46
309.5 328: 1.6 kPa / 6.73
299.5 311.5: 2.0 kPa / 6.2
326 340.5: -0.2 kPa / 7.46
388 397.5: 3.8 kPa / 4.31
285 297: -0.5 kPa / 7.76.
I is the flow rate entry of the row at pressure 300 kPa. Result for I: 6.96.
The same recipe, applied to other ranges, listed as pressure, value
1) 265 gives 7.09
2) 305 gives 5.84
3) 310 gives 6.08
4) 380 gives 6.29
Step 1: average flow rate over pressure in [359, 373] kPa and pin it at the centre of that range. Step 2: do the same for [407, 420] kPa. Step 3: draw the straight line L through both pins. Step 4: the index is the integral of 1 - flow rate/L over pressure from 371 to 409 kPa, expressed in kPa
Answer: 8.7 kPa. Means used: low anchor 7.39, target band 5.72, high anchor 7.44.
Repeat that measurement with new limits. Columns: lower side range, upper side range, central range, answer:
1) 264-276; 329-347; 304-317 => 2.4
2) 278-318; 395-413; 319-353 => -2.9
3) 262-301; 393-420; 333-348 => -0.7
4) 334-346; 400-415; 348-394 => 4.0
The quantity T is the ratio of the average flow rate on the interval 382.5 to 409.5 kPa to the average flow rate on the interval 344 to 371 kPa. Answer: 0.72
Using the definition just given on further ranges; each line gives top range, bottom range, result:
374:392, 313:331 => 0.79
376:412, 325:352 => 0.77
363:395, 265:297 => 0.78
